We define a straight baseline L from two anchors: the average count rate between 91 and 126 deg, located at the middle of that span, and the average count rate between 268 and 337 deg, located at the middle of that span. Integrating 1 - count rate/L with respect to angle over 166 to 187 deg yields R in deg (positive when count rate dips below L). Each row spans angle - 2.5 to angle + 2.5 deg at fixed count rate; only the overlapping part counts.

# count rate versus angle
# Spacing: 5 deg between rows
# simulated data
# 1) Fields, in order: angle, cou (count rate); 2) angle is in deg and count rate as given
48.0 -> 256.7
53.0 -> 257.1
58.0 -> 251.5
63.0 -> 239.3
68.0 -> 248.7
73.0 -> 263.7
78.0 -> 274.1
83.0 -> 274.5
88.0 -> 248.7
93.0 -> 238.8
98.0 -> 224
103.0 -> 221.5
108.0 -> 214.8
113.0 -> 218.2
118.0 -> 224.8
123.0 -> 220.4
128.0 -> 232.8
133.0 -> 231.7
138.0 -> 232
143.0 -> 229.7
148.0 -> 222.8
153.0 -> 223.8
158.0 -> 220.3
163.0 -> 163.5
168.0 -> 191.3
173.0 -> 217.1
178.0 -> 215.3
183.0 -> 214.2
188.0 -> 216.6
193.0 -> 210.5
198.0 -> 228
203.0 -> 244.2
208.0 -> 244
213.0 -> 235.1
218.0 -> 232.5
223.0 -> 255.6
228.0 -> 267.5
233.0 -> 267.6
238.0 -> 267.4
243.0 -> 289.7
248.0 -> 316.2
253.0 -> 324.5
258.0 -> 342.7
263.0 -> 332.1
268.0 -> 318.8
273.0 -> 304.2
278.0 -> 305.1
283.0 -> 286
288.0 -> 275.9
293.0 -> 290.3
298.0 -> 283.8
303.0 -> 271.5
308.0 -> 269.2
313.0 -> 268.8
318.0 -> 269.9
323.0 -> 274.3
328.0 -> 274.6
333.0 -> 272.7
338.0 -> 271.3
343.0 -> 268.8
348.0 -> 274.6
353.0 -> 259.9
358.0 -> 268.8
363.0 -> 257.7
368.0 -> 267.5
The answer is 2.9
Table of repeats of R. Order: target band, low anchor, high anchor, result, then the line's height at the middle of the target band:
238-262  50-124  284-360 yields -4.6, 264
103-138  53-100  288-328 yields 4.4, 256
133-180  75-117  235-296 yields 8.6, 262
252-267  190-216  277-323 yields -4.2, 259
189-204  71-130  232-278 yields 3.0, 282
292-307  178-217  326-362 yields -1.4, 257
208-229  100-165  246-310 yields 1.8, 268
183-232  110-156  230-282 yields 6.7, 274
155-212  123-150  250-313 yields 8.3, 252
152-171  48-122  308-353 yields 4.0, 252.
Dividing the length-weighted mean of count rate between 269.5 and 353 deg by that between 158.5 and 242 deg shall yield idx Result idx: 1.2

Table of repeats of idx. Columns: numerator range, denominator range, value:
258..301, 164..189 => 1.45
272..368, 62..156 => 1.17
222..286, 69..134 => 1.26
